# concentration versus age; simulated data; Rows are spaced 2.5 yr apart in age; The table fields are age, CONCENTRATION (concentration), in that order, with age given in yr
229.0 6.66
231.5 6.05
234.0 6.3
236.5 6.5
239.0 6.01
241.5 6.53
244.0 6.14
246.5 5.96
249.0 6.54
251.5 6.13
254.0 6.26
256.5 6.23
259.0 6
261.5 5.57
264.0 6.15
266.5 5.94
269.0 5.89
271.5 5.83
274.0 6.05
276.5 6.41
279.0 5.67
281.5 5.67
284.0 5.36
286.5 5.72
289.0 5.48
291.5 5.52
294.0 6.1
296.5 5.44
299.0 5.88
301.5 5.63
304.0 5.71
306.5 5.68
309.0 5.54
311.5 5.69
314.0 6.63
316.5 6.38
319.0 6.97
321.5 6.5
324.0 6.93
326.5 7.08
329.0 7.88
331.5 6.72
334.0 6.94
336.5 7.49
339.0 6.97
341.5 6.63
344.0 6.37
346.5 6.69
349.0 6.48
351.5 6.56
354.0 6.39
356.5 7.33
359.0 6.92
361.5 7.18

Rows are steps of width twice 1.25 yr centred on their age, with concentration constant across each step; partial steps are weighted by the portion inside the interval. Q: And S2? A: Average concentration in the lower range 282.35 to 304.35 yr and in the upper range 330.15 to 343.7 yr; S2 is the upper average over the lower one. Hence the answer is 1.22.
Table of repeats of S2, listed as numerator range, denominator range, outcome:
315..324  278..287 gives 1.19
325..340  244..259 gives 1.16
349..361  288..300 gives 1.19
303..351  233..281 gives 1.08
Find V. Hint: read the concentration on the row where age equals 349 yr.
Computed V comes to 6.48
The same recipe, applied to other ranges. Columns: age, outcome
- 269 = 5.89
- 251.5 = 6.13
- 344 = 6.37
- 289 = 5.48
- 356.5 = 7.33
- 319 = 6.97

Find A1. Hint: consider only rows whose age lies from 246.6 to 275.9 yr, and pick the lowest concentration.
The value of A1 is 5.57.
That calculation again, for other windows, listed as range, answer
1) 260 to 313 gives 5.36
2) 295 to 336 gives 5.44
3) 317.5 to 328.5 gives 6.5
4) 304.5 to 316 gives 5.54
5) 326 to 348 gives 6.37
